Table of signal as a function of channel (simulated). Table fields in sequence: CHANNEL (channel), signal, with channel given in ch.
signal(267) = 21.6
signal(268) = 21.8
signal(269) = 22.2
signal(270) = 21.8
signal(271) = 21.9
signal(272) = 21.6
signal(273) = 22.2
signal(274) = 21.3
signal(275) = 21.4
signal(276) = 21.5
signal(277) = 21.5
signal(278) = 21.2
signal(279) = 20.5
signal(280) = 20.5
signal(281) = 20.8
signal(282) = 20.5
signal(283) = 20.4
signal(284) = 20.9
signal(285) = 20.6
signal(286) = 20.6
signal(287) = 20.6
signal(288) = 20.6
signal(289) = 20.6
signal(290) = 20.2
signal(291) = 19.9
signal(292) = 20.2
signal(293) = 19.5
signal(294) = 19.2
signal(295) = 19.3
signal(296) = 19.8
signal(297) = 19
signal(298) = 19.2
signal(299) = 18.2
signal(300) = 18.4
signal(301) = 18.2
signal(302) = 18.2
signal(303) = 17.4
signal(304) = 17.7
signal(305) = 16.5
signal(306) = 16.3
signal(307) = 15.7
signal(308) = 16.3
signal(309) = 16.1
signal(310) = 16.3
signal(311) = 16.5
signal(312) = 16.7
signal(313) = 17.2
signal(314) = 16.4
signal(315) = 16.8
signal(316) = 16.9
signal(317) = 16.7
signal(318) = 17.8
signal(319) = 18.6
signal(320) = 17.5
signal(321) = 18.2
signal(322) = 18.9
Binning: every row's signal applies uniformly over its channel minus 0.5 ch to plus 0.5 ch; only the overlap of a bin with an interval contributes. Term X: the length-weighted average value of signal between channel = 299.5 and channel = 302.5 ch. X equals 18.3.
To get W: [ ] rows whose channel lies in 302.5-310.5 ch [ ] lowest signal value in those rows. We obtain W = 15.7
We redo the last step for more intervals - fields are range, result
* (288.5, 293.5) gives 19.5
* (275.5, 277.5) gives 21.5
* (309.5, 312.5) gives 16.3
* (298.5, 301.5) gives 18.2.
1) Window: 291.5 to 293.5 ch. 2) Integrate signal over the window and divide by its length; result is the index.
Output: 19.9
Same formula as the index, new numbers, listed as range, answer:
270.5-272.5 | 21.8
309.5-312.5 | 16.5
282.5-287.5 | 20.6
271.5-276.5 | 21.6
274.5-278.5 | 21.4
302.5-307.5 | 16.7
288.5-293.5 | 20.1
